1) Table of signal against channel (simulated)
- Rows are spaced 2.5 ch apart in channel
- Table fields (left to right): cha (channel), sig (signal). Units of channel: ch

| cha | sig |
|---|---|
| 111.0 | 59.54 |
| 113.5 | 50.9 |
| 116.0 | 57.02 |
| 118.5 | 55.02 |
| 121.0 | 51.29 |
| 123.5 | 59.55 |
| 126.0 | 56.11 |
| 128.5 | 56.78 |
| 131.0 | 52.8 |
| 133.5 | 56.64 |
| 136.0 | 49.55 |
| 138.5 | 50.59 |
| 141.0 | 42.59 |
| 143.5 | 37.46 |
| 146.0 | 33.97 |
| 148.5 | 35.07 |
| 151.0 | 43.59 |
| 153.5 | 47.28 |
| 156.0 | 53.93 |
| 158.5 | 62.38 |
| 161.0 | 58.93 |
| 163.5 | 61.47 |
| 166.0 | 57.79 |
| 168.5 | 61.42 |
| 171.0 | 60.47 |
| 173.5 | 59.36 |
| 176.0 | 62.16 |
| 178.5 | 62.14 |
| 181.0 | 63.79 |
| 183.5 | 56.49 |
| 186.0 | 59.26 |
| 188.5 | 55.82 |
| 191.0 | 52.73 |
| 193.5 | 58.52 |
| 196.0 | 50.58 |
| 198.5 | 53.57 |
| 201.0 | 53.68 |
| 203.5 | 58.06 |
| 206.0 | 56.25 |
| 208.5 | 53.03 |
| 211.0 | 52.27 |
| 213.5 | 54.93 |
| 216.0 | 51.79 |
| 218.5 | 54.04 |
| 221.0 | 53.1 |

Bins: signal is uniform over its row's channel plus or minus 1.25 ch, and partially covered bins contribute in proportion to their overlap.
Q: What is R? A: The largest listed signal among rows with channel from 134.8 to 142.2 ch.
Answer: 50.59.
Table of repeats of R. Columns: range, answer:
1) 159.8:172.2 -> 61.47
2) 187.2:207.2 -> 58.52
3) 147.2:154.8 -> 47.28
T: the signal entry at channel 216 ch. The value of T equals 51.79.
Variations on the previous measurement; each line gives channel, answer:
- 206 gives 56.25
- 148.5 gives 35.07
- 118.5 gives 55.02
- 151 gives 43.59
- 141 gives 42.59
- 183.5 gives 56.49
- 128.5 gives 56.78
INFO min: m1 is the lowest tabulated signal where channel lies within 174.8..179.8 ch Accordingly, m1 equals 62.14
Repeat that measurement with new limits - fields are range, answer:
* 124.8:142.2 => 42.59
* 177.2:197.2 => 50.58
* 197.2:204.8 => 53.57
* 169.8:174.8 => 59.36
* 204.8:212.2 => 52.27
